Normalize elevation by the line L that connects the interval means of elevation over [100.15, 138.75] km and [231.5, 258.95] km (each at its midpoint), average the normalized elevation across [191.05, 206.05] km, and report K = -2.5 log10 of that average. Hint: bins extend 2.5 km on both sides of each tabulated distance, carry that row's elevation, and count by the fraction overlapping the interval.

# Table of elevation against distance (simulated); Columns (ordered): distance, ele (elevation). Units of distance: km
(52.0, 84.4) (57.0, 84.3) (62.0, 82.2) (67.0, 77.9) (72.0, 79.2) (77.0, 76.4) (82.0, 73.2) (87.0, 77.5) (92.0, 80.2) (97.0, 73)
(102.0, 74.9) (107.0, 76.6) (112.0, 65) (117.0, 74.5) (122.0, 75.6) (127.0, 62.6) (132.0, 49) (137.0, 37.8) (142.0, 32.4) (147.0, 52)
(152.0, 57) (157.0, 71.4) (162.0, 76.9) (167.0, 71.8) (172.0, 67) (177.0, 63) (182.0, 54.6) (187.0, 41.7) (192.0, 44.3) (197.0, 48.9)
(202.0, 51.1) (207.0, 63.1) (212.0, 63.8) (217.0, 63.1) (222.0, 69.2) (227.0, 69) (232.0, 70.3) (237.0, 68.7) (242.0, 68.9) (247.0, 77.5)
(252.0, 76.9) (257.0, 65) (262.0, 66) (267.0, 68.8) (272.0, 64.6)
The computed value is 0.35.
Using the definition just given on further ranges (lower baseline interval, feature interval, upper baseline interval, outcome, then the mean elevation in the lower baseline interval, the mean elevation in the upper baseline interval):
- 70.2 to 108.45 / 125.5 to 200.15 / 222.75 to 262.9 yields 0.31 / 76.3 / 70.4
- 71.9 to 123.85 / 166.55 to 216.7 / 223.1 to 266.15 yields 0.26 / 74.9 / 70.2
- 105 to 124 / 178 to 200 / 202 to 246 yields 0.37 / 72.8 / 66.5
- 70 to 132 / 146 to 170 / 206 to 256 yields 0.07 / 73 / 69.1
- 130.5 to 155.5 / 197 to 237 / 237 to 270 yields -0.02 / 46.5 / 70.3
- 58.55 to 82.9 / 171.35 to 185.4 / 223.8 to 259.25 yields 0.23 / 78.3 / 70.9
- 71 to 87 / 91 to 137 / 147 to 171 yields 0.07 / 76.2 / 67.3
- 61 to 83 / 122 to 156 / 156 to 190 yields 0.30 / 77.8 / 63.1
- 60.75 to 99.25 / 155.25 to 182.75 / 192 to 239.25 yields -0.01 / 77.3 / 62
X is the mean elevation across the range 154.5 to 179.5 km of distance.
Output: 70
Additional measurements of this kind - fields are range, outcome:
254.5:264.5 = 65.5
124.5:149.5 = 46.8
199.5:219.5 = 60.3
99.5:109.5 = 75.8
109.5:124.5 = 71.7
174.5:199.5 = 50.5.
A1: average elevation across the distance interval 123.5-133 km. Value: 59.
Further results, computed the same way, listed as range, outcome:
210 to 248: 68.5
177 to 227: 56.6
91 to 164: 63.5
